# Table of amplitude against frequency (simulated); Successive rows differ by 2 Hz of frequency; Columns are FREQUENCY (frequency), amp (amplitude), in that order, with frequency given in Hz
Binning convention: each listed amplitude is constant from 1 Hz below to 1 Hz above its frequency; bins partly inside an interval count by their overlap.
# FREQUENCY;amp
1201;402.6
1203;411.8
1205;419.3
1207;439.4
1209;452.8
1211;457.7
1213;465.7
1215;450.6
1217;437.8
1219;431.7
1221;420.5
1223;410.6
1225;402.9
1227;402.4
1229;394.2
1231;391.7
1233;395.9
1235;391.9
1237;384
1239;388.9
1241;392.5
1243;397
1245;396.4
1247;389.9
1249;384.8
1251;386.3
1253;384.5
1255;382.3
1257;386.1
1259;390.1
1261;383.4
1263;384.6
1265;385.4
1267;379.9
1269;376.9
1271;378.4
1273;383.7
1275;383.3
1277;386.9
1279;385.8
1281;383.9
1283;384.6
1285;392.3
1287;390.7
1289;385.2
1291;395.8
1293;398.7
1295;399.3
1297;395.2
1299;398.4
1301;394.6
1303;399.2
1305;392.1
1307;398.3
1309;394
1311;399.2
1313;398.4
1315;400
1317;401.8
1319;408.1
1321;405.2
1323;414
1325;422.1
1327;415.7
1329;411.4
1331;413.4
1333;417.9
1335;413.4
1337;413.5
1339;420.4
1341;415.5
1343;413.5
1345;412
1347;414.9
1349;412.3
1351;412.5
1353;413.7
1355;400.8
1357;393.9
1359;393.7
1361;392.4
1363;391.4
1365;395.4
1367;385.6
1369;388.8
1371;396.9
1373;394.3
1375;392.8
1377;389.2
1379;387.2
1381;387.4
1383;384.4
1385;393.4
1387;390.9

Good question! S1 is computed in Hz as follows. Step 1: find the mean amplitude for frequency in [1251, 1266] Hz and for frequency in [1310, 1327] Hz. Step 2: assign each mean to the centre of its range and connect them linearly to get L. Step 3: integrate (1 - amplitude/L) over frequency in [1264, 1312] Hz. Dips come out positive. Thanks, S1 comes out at 0.7 Hz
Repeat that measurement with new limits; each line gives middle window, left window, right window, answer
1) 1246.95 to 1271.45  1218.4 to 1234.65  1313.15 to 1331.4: 1.36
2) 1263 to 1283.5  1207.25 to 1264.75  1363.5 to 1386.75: 0.93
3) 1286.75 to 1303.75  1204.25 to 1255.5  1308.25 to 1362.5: 0.56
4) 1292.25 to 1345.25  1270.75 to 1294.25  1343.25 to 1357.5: -0.89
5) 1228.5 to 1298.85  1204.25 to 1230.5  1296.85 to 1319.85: 4.24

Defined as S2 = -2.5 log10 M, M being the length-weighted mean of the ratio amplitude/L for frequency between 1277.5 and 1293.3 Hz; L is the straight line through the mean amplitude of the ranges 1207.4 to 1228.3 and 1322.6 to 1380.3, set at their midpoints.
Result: 0.08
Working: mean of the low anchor 433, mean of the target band 389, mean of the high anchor 405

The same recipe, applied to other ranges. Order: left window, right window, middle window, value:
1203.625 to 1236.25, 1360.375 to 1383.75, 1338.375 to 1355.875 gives -0.05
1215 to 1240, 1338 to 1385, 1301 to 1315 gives 0.01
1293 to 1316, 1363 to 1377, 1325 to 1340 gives -0.06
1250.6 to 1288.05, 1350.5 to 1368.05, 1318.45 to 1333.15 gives -0.06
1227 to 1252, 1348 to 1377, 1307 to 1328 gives -0.03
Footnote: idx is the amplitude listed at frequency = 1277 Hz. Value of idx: 386.9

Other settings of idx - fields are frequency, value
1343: 413.5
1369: 388.8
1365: 395.4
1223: 410.6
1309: 394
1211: 457.7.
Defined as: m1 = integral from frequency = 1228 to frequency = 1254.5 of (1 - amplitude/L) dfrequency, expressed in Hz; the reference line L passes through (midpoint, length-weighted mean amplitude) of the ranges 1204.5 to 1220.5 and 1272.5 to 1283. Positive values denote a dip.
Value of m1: 1.7 Hz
